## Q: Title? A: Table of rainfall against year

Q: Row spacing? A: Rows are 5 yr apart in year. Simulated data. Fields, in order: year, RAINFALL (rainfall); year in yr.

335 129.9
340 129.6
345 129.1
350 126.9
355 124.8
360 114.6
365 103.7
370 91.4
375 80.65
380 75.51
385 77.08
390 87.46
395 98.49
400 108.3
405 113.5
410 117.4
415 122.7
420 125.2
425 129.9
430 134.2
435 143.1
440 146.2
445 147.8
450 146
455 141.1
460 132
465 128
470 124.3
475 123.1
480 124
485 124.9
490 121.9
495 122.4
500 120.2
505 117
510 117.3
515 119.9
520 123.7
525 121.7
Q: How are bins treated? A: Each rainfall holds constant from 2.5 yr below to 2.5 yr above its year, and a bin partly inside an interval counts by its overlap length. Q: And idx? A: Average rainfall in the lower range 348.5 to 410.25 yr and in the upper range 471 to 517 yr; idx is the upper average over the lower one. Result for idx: 1.21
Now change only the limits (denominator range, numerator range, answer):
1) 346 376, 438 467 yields 1.28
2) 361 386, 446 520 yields 1.44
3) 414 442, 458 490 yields 0.94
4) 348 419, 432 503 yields 1.27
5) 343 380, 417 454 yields 1.29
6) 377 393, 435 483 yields 1.68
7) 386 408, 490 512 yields 1.19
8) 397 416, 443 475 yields 1.18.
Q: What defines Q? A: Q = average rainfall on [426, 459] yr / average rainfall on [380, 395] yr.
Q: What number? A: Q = 1.69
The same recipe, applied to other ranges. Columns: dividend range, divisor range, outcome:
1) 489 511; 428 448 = 0.84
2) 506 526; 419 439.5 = 0.89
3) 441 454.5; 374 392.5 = 1.82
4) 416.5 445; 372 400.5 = 1.58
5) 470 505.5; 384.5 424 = 1.13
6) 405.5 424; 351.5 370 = 1.09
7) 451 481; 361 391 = 1.49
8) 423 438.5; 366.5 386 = 1.65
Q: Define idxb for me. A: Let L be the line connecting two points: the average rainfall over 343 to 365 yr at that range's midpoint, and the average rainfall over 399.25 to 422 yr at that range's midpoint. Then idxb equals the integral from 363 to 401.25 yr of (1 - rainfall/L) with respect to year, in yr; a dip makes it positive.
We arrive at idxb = 9.6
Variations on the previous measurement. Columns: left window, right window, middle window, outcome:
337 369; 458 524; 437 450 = -2.6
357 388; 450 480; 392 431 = -3.5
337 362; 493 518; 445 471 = -3.2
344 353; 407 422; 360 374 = 3.0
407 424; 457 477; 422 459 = -4.7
